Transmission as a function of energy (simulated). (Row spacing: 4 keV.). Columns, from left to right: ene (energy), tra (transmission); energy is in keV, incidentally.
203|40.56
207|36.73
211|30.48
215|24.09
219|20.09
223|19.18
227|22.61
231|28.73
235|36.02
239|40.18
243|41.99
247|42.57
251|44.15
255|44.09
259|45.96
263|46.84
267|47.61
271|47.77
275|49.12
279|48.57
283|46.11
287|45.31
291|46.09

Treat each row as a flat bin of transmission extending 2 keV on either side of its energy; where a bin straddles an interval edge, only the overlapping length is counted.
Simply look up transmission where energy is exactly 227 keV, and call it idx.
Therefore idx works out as 22.61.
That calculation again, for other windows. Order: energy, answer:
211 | 30.48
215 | 24.09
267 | 47.61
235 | 36.02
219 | 20.09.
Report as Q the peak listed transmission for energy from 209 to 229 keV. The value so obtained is 30.48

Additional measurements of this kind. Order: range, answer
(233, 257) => 44.15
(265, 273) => 47.77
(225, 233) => 28.73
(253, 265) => 46.84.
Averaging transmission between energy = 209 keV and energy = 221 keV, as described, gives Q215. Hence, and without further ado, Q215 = 24.9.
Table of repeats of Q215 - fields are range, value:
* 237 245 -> 41.1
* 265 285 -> 47.8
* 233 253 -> 41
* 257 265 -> 46.4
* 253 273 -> 46.5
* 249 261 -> 44.7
